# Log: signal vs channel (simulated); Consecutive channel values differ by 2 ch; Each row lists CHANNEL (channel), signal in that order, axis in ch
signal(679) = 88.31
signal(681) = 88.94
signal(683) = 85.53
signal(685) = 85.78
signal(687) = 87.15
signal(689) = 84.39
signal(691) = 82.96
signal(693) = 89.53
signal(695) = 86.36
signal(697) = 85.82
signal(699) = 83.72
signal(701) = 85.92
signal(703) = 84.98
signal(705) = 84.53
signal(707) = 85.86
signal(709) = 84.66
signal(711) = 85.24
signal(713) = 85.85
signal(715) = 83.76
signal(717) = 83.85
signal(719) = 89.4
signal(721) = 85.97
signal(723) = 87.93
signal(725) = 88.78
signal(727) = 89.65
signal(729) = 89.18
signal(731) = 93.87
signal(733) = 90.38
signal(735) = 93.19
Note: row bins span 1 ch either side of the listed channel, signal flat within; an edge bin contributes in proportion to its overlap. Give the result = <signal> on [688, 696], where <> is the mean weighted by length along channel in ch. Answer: 85.8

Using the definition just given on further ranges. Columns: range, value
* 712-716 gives 84.8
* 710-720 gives 85.6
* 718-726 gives 88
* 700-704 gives 85.5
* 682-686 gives 85.7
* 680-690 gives 86.4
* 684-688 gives 86.5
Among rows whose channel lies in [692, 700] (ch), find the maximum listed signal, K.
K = 89.53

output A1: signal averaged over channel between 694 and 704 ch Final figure 85.4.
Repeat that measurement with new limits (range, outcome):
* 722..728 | 88.8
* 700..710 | 85.2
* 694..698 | 86.1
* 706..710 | 85.3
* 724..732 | 90.4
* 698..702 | 84.8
